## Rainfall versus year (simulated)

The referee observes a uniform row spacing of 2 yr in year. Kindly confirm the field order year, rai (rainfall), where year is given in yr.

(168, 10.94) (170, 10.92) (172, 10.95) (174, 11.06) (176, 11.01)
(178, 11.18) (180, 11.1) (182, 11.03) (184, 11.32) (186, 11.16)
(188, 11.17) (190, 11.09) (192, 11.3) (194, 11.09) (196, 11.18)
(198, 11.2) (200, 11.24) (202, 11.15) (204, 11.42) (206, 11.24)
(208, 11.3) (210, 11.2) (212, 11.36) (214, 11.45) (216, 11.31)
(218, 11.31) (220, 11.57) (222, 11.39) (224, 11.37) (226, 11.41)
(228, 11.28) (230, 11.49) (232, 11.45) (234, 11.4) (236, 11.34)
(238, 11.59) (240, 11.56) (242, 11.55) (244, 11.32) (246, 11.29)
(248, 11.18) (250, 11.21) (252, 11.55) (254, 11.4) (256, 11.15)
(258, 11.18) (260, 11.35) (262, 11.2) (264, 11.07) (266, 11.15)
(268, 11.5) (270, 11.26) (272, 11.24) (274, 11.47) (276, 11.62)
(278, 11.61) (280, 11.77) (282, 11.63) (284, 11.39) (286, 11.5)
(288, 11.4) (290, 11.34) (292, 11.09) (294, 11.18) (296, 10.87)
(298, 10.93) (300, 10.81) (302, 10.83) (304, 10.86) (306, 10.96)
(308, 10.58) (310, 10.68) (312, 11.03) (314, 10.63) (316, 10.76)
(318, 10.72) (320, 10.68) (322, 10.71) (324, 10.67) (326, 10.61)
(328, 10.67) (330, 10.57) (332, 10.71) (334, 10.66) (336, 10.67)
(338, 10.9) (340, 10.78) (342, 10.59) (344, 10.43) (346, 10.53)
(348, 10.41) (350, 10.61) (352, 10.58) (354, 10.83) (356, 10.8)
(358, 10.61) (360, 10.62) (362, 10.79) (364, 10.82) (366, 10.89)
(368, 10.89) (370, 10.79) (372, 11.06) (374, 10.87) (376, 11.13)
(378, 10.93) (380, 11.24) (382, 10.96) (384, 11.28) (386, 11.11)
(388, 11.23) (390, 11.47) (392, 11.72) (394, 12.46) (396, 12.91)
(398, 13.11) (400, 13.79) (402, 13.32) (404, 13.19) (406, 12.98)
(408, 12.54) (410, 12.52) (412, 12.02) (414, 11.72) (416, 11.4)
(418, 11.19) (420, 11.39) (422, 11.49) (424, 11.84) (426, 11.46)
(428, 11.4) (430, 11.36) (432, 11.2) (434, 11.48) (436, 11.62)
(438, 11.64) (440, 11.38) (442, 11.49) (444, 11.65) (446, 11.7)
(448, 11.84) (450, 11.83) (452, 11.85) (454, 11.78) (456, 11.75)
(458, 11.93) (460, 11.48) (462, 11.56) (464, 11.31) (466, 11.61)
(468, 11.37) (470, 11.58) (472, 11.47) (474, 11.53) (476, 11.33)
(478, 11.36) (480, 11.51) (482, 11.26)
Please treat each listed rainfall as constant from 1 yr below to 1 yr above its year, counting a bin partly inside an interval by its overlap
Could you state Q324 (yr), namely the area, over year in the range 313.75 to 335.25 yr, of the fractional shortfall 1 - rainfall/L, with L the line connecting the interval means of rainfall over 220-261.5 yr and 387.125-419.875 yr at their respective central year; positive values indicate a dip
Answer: 2.2 yr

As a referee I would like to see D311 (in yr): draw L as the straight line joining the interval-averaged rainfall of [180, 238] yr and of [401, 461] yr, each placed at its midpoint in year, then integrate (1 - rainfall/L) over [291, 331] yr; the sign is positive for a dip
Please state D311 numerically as 2.57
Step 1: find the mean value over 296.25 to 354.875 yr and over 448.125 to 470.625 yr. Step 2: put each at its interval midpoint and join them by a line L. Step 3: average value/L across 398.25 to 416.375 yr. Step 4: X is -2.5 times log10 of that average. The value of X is -0.13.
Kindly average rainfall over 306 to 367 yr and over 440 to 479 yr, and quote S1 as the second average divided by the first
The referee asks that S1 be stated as 1.1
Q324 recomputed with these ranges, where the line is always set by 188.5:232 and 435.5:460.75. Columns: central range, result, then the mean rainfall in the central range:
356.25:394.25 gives 1.67 yr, 11.1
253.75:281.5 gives 0.09 yr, 11.4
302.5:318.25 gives 0.94 yr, 10.8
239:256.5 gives 0.00 yr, 11.4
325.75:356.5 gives 2.33 yr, 10.6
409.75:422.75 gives 0.01 yr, 11.6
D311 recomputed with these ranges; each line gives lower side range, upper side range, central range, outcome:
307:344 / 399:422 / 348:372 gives 1.3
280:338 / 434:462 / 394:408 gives -2.1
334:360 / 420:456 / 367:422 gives -3.3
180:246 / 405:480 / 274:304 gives 0.4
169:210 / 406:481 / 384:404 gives -1.4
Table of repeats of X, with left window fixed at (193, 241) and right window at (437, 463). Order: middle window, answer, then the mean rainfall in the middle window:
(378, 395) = 0.02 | 11.4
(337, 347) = 0.09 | 10.6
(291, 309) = 0.05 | 10.9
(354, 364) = 0.08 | 10.7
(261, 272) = 0.02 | 11.2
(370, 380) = 0.06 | 11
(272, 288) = -0.01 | 11.5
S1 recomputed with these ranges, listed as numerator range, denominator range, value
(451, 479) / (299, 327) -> 1.08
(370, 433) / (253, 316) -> 1.06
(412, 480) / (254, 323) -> 1.04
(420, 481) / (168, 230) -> 1.03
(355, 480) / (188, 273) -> 1.02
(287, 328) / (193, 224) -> 0.96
